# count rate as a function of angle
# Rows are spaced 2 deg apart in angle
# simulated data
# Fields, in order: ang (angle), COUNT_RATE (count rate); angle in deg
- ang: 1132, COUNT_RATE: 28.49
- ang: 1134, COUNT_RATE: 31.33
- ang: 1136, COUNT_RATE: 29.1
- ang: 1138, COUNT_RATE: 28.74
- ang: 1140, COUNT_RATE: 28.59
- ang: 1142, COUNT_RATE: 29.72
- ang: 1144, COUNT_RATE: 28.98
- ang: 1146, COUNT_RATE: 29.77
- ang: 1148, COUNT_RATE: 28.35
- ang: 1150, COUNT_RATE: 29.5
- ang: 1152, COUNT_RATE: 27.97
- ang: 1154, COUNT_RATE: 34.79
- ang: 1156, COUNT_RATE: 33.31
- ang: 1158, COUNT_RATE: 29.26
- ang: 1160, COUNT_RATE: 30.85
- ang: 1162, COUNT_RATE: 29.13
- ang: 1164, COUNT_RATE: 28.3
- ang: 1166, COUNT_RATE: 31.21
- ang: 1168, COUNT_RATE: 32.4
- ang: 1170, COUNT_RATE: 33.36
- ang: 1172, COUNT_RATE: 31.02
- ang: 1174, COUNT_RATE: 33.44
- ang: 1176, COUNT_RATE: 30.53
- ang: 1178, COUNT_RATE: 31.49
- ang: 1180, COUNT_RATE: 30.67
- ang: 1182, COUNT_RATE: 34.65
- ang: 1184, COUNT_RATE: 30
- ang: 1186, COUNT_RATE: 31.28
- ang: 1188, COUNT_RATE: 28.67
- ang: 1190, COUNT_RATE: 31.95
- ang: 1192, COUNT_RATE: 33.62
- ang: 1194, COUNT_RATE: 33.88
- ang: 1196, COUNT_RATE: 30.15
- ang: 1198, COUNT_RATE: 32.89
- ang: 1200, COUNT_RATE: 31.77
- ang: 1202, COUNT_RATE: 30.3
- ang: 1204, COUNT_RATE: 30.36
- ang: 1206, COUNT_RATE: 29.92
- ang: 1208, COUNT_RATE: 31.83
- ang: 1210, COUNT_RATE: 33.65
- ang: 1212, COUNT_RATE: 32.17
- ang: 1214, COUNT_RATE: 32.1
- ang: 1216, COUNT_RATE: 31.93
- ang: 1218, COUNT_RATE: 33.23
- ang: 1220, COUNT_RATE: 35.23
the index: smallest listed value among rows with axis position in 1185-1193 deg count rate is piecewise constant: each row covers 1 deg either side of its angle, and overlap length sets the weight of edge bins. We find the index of 28.67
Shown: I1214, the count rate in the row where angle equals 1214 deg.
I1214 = 32.1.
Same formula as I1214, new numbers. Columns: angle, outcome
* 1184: 30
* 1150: 29.5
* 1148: 28.35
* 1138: 28.74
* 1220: 35.23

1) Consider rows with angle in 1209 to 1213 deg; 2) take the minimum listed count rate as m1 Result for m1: 32.17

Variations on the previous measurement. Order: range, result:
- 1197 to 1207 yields 29.92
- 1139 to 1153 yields 27.97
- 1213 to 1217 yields 31.93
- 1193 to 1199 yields 30.15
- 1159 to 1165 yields 28.3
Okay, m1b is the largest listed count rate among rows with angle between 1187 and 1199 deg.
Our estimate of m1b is 33.88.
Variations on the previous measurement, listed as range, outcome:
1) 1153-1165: 34.79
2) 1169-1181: 33.44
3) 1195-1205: 32.89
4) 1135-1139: 29.1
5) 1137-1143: 29.72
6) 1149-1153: 29.5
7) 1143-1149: 29.77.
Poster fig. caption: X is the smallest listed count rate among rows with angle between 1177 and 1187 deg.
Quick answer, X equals 30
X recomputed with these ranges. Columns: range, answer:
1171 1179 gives 30.53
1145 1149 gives 28.35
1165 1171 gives 31.21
